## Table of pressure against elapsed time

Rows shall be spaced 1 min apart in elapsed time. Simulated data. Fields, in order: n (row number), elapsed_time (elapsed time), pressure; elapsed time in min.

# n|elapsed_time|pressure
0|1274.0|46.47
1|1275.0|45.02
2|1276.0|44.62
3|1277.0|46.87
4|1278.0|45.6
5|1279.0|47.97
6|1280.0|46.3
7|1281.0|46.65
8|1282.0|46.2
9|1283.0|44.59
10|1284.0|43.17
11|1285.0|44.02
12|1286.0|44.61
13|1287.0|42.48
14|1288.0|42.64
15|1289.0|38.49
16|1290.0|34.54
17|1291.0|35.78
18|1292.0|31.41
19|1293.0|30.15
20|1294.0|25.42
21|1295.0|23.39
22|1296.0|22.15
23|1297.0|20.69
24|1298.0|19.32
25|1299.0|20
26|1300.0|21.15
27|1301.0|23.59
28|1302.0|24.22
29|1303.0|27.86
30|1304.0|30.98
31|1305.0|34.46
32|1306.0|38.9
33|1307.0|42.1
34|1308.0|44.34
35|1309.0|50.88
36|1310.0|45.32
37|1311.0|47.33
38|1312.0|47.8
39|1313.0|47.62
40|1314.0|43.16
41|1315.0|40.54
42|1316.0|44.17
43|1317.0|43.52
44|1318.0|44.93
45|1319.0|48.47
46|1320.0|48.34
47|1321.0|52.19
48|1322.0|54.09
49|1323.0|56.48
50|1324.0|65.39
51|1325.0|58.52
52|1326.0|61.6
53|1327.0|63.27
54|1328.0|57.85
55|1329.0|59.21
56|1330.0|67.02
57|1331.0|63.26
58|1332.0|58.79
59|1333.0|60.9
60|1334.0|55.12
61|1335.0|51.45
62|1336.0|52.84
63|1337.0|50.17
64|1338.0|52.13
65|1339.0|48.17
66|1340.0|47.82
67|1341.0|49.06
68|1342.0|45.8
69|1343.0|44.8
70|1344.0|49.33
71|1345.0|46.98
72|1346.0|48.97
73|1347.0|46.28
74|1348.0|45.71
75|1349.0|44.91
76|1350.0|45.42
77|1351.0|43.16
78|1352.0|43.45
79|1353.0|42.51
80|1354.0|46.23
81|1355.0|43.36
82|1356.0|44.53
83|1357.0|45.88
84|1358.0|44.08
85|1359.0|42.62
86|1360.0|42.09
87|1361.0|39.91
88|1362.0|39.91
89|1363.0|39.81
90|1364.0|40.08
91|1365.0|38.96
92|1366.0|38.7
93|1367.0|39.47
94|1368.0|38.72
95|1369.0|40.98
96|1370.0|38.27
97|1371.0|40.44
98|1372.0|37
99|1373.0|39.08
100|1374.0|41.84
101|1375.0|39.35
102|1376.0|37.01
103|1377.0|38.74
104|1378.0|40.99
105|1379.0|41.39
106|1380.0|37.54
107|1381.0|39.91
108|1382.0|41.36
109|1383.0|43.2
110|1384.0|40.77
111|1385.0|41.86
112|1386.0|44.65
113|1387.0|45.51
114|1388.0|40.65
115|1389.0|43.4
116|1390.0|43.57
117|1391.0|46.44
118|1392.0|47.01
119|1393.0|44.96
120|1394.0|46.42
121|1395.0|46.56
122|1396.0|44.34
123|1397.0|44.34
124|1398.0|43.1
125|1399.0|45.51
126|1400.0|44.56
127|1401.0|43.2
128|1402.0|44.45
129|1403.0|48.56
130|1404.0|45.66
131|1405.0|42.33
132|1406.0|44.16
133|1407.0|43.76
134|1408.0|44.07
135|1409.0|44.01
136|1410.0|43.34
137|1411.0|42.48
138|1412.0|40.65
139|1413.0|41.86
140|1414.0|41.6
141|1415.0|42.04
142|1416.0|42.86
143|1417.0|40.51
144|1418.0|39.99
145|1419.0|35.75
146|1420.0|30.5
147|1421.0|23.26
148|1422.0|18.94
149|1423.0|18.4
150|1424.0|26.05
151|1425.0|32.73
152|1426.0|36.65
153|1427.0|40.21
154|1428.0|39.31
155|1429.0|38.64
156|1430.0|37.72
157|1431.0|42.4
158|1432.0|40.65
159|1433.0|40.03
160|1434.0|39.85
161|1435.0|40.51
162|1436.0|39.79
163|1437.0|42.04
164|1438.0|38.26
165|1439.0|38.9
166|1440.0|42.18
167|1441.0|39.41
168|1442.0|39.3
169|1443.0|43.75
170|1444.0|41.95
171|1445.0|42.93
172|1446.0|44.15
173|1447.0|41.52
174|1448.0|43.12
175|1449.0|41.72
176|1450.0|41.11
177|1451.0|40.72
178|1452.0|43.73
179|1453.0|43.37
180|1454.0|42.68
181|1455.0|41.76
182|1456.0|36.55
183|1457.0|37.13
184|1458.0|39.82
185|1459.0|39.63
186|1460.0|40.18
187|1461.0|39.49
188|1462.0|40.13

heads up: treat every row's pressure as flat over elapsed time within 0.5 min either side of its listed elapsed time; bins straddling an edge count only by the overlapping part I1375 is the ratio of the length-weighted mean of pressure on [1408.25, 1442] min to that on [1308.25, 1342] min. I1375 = 0.72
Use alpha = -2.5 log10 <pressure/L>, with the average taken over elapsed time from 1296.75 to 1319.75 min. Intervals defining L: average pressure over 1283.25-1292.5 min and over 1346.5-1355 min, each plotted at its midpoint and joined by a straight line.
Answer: 0.12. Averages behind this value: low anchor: 39.8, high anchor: 44.6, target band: 37.3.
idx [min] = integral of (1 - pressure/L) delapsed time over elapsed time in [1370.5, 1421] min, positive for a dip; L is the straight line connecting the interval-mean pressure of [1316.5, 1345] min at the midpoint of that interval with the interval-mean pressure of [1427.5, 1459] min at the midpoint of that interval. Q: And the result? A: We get 4.5 min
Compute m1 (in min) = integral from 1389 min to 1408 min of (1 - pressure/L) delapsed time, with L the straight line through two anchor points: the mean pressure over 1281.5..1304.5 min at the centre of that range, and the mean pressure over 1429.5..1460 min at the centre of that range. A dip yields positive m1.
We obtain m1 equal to -3.3 min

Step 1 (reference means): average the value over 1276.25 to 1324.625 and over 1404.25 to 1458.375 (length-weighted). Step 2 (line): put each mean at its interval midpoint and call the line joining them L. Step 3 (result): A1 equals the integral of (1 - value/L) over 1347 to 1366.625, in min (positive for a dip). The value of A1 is -1.6 min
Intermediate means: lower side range 39.9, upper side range 39.3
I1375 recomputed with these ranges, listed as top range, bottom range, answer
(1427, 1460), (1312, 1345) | 0.78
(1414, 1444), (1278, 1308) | 1.07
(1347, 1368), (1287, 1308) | 1.42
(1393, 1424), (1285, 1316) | 1.15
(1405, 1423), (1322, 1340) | 0.67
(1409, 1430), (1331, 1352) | 0.73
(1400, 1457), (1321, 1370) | 0.82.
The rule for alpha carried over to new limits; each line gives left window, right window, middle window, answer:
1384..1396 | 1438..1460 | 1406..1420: 0.04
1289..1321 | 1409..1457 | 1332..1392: -0.18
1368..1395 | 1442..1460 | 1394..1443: 0.05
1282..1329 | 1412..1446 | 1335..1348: -0.21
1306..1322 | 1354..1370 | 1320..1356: -0.18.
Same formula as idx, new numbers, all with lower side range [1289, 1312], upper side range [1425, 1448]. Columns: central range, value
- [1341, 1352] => -3.57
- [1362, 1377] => -1.25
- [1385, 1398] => -2.43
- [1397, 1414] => -2.37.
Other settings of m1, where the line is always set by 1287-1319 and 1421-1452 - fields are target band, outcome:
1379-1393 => -2.1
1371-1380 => -0.6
